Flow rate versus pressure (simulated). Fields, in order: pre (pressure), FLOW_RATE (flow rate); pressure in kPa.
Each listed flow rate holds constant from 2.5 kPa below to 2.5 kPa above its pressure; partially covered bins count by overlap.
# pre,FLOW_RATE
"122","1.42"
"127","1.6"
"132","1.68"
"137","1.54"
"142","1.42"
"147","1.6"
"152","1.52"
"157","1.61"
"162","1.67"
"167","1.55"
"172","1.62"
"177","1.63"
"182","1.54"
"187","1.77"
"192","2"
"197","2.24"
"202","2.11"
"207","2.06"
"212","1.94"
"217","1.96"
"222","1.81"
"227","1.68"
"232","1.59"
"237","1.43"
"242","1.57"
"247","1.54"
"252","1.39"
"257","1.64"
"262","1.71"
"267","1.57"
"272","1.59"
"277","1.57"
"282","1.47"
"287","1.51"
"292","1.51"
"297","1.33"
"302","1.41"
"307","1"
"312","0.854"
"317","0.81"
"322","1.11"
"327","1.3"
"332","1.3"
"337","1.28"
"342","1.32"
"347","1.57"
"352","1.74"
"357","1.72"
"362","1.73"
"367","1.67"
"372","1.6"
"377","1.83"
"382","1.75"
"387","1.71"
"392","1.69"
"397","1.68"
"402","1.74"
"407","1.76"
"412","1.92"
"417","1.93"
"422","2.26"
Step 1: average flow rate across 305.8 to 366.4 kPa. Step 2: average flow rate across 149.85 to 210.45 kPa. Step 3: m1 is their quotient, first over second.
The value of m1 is 0.7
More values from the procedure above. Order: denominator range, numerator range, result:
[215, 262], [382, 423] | 1.12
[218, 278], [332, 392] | 1.01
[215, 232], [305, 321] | 0.51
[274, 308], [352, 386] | 1.21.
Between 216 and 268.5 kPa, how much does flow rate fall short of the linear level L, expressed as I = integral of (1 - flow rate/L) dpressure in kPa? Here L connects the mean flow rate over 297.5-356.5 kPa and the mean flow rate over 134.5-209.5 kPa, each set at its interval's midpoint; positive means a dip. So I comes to -3.5 kPa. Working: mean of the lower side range 1.73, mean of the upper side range 1.26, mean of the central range 1.62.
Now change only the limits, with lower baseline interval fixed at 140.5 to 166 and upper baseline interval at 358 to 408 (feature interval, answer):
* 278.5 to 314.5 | 7.67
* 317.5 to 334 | 4.87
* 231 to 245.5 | 0.88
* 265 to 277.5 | 0.50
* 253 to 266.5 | 0.07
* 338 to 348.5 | 1.74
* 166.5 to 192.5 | -1.40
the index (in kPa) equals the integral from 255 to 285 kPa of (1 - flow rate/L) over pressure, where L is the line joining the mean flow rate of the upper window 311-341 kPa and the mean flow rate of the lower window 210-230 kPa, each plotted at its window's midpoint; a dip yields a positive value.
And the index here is -1.7 kPa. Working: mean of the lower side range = 1.84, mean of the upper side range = 1.13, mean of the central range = 1.59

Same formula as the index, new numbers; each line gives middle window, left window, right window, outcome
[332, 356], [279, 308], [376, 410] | 1.47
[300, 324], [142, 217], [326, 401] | 9.05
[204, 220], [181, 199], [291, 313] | -1.91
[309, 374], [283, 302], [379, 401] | 8.54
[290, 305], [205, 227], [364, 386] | 3.39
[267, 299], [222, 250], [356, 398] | 2.33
